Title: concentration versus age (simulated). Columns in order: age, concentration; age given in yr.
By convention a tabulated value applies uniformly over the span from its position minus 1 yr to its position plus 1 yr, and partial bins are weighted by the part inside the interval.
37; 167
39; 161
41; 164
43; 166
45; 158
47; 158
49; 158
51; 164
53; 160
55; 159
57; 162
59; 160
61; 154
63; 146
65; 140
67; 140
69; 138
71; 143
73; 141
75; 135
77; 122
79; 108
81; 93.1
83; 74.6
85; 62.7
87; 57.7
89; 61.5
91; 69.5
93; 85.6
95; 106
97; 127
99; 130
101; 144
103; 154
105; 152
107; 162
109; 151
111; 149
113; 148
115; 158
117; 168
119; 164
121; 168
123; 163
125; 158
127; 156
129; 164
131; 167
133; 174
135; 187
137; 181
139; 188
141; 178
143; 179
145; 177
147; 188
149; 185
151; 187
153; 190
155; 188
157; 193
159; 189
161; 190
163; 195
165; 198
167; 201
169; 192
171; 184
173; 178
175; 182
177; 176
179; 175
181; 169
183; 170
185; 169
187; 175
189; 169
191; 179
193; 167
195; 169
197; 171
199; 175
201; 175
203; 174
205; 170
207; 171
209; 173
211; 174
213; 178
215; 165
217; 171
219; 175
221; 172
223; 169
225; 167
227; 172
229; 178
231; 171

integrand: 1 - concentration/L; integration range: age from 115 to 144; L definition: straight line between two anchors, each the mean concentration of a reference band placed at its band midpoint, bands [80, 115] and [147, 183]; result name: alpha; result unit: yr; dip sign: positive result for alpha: -4.34 yr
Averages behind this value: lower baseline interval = 115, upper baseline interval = 186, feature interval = 171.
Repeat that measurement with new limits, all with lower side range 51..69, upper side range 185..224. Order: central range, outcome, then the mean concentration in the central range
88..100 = 4.63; 96.6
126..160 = -3.50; 181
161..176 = -2.05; 190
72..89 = 6.36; 97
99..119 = 0.73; 153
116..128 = -0.15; 163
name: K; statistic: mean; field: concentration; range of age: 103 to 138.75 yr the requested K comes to 163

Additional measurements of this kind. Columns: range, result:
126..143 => 175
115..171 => 180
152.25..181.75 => 187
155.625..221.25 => 178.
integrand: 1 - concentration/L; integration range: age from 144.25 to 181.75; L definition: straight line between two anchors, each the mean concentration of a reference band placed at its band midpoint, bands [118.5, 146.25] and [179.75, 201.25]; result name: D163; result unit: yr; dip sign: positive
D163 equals -3.2 yr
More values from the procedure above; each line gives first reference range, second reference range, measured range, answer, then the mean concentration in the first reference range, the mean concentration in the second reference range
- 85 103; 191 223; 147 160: -4.8 yr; 98.8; 172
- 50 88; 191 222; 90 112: 1.5 yr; 129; 172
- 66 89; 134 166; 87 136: 1.4 yr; 108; 187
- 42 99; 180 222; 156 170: -3.1 yr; 127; 172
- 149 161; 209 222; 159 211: 0.8 yr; 189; 173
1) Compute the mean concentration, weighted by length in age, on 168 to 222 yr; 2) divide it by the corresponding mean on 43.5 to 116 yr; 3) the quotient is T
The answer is 1.3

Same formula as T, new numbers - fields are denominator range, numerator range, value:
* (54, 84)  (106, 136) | 1.21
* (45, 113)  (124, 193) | 1.39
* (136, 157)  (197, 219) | 0.94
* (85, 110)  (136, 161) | 1.62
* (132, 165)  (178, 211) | 0.93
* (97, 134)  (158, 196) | 1.15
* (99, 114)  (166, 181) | 1.22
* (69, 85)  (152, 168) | 1.68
